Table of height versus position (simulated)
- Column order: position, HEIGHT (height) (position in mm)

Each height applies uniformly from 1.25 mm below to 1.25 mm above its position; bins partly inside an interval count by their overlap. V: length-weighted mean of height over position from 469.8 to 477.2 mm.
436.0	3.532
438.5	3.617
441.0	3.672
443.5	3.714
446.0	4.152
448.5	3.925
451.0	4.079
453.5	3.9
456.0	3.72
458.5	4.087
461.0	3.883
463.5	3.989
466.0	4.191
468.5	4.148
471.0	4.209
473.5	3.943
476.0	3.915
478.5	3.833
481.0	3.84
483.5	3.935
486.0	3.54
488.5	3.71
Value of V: 4.02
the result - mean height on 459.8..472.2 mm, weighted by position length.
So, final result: 4.08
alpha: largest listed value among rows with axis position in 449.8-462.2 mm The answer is 4.087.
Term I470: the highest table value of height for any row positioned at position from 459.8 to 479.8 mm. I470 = 4.209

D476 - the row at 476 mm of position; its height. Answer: 3.915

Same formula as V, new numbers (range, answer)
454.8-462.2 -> 3.9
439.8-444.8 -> 3.7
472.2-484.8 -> 3.89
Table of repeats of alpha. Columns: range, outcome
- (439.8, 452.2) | 4.152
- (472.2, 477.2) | 3.943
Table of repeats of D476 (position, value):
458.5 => 4.087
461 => 3.883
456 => 3.72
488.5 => 3.71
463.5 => 3.989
